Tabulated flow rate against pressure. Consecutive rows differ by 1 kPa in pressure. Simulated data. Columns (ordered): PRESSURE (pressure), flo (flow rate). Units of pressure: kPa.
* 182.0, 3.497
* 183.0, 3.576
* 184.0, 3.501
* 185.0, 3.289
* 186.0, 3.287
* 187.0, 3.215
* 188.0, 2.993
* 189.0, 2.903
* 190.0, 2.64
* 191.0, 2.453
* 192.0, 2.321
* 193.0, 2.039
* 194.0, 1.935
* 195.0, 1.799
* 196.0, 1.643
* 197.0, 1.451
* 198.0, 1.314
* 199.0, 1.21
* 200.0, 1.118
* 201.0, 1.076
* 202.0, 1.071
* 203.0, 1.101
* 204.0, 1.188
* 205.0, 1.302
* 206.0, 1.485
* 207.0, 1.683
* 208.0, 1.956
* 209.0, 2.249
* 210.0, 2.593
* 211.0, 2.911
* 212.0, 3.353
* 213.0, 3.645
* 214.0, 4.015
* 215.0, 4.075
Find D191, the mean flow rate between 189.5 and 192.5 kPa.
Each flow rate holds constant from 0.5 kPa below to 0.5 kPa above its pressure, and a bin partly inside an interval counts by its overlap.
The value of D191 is 2.47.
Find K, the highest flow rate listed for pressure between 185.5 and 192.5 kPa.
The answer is 3.287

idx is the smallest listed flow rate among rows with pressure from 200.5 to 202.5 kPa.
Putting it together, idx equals 1.071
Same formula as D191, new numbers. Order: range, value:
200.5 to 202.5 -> 1.07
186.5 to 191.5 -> 2.84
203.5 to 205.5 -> 1.25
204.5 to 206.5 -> 1.39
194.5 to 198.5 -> 1.55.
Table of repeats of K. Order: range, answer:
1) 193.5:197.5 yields 1.935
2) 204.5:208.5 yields 1.956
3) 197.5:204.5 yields 1.314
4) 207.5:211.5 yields 2.911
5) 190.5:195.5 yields 2.453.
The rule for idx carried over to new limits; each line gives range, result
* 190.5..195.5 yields 1.799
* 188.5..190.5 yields 2.64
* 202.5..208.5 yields 1.101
